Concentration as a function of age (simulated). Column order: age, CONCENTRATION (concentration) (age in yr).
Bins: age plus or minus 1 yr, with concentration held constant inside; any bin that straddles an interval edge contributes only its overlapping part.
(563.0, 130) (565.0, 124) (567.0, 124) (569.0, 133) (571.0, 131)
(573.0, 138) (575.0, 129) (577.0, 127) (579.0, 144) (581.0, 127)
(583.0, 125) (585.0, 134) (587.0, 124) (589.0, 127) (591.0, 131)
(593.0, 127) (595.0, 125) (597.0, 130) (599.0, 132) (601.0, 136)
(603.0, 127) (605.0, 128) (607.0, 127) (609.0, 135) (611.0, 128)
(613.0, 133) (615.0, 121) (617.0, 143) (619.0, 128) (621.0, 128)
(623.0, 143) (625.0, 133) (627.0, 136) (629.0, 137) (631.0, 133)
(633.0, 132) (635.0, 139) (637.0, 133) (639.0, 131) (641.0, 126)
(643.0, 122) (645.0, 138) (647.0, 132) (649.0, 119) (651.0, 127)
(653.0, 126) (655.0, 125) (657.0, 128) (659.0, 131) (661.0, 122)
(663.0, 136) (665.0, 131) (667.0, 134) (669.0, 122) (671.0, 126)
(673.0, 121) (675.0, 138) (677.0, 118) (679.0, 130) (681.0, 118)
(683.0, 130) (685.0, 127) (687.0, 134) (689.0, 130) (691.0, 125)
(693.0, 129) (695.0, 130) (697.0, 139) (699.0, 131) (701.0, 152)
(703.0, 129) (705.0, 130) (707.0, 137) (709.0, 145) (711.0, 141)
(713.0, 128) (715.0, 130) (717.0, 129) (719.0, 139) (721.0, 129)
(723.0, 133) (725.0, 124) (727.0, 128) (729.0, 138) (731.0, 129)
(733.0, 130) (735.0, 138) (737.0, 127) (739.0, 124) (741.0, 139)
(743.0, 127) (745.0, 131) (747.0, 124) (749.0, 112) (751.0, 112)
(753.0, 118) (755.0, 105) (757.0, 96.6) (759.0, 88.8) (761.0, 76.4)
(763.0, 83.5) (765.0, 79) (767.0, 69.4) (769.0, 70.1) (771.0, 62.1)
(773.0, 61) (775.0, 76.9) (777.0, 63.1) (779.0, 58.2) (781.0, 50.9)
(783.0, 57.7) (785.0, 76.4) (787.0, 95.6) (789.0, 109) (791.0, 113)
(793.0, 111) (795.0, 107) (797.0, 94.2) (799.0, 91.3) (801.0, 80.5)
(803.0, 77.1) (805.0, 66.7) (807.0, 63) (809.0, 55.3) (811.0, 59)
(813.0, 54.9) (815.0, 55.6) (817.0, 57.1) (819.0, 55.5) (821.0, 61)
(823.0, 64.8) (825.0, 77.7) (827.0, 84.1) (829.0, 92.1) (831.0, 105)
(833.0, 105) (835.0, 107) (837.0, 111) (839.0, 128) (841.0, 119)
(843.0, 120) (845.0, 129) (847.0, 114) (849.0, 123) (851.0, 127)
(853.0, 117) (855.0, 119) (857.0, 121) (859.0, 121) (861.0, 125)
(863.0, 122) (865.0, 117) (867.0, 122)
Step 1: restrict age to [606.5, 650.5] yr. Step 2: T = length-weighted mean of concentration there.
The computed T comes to 132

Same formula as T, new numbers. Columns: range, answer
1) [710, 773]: 114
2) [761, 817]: 75.3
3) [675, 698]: 129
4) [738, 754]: 123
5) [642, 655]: 127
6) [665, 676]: 128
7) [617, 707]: 130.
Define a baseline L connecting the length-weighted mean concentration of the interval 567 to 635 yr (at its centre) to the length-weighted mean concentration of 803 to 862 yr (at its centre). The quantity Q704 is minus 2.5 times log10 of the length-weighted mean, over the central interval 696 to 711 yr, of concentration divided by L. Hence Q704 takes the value -0.20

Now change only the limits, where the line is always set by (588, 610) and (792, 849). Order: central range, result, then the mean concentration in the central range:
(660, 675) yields -0.10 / 128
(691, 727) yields -0.22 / 133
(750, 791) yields 0.20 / 81.3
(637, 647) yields -0.07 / 130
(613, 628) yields -0.06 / 133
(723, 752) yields -0.23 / 128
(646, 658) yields -0.06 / 126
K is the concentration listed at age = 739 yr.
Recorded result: 124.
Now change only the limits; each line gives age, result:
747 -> 124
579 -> 144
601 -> 136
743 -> 127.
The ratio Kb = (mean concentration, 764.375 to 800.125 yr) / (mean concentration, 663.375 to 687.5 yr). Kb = 0.63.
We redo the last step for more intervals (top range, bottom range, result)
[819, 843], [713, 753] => 0.74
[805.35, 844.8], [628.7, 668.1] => 0.64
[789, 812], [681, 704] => 0.64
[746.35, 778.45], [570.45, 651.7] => 0.66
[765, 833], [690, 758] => 0.59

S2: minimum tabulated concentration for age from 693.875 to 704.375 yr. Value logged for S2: 129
